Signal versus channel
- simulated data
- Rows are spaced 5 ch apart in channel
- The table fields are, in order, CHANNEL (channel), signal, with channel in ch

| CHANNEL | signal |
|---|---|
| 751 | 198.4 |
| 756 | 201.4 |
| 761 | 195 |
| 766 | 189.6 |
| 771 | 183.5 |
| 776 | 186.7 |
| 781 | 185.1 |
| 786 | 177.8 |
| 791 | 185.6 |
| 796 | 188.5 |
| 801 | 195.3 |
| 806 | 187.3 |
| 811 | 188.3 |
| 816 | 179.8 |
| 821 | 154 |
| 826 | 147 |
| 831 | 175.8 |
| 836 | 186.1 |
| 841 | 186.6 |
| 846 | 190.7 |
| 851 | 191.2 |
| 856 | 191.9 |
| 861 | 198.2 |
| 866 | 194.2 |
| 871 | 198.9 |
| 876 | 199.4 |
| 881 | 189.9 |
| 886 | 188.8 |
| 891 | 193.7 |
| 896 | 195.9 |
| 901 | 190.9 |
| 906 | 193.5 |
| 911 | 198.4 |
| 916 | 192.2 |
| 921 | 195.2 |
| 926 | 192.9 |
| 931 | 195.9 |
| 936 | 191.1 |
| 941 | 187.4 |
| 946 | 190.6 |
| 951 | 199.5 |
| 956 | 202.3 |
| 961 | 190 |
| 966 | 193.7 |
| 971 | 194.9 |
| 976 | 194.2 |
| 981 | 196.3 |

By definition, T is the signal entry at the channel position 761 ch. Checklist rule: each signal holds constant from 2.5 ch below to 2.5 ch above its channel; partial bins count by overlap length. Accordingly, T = 195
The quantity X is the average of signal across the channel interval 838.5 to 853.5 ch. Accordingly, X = 190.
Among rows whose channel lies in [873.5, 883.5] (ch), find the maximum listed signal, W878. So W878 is 199.4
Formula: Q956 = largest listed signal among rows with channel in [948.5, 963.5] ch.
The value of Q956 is 202.3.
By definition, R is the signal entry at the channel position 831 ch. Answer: 175.8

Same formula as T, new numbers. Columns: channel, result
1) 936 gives 191.1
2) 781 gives 185.1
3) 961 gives 190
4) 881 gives 189.9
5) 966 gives 193.7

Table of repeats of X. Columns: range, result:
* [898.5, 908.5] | 192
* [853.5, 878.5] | 197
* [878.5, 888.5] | 189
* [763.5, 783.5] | 186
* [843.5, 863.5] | 193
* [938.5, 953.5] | 192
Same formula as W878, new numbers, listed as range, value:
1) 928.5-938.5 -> 195.9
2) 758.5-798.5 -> 195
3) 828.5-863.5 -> 198.2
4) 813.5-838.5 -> 186.1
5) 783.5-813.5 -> 195.3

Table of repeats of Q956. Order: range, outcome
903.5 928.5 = 198.4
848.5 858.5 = 191.9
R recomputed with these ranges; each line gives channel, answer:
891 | 193.7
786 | 177.8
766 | 189.6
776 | 186.7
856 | 191.9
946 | 190.6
